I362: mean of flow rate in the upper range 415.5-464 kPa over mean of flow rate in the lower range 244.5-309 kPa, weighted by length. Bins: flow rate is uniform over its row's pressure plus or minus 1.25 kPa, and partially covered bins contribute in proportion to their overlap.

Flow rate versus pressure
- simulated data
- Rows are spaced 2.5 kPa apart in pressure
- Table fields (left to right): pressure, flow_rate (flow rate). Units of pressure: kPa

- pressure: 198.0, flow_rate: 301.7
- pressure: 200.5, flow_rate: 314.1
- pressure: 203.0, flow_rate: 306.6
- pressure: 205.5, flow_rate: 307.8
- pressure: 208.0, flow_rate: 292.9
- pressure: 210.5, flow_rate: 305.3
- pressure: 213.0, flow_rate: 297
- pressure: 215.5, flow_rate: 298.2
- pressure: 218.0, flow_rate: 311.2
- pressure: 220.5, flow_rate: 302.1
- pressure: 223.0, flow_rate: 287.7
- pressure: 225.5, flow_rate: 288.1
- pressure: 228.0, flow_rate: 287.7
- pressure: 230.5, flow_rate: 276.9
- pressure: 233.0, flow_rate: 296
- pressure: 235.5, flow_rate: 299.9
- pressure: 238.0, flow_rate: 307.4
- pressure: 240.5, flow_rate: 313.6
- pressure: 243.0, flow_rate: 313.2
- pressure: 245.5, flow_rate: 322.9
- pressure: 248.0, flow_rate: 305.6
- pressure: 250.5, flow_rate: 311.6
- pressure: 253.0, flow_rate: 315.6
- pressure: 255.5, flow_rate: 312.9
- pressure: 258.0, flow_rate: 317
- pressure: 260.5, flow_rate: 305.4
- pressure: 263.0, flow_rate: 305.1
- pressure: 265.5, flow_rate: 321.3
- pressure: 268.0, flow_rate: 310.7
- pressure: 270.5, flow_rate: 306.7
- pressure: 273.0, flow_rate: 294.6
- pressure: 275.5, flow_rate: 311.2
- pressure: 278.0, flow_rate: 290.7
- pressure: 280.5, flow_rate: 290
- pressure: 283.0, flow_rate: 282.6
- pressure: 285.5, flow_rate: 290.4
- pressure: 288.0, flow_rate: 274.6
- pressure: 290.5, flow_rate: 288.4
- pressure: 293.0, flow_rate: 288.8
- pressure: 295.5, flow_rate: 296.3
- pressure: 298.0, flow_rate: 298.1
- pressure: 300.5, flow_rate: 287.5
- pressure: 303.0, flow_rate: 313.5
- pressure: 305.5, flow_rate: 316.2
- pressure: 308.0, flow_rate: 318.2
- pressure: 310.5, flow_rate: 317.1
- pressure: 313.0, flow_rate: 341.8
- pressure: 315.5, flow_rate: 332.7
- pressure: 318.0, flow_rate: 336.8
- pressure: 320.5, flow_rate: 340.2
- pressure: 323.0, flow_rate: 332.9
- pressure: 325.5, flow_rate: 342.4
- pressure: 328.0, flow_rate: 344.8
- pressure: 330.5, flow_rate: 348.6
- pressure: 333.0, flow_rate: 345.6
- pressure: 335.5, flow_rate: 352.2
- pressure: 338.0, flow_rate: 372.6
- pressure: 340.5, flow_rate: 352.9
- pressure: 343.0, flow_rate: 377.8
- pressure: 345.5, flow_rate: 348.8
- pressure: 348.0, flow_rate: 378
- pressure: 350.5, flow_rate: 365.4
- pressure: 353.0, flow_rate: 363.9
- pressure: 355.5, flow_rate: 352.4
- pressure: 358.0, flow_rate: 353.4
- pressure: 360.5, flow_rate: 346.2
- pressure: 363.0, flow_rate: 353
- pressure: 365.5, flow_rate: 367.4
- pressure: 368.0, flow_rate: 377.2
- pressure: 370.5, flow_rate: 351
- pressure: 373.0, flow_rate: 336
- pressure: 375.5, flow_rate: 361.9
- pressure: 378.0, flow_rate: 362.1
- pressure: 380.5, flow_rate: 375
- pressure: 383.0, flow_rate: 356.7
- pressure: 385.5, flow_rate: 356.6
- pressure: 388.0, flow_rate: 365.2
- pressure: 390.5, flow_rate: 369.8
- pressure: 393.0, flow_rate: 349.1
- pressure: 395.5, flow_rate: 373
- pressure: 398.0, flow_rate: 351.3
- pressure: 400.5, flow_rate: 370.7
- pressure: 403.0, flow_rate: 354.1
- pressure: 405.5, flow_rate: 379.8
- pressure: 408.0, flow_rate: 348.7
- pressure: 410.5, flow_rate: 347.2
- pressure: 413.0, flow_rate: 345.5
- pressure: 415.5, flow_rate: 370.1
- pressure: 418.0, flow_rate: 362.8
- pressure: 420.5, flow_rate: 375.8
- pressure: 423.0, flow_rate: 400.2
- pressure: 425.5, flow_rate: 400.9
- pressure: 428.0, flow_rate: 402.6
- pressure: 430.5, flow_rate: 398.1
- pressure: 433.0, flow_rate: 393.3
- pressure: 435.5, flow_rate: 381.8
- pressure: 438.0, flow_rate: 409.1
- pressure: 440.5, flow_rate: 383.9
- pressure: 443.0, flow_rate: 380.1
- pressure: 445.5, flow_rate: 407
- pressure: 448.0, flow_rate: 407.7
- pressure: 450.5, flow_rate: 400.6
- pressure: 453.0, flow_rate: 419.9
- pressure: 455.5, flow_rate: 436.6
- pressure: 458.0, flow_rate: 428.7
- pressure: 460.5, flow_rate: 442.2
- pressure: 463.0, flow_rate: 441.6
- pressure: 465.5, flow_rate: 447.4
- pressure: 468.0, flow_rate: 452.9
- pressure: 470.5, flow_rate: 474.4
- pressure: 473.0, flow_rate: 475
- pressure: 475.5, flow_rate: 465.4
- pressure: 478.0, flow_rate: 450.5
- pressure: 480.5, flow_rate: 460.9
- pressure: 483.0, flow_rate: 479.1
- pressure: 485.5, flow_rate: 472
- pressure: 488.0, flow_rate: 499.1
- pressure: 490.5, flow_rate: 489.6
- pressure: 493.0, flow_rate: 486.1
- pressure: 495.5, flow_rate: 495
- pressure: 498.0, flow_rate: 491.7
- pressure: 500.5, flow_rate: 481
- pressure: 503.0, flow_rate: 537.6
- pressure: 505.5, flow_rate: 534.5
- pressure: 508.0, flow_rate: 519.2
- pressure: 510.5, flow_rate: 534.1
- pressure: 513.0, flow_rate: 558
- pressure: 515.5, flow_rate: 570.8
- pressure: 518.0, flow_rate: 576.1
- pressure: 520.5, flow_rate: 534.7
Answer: 1.3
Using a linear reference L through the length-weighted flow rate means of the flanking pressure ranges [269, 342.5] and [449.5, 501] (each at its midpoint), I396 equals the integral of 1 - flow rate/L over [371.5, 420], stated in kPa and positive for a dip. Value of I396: 4.2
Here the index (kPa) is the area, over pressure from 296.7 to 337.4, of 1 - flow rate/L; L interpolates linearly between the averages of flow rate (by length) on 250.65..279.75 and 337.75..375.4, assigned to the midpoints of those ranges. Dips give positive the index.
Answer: 0.91 kPa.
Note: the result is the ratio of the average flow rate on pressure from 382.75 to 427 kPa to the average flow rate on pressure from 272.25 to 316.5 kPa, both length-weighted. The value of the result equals 1.2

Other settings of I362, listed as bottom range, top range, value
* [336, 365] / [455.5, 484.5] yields 1.26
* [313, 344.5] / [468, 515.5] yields 1.42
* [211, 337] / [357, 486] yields 1.27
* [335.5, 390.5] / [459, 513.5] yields 1.34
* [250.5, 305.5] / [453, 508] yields 1.57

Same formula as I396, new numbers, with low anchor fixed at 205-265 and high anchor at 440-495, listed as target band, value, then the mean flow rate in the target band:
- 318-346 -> 1.0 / 350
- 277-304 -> 3.8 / 291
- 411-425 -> 1.5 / 371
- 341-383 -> 2.4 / 360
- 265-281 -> 1.1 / 303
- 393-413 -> 2.4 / 359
